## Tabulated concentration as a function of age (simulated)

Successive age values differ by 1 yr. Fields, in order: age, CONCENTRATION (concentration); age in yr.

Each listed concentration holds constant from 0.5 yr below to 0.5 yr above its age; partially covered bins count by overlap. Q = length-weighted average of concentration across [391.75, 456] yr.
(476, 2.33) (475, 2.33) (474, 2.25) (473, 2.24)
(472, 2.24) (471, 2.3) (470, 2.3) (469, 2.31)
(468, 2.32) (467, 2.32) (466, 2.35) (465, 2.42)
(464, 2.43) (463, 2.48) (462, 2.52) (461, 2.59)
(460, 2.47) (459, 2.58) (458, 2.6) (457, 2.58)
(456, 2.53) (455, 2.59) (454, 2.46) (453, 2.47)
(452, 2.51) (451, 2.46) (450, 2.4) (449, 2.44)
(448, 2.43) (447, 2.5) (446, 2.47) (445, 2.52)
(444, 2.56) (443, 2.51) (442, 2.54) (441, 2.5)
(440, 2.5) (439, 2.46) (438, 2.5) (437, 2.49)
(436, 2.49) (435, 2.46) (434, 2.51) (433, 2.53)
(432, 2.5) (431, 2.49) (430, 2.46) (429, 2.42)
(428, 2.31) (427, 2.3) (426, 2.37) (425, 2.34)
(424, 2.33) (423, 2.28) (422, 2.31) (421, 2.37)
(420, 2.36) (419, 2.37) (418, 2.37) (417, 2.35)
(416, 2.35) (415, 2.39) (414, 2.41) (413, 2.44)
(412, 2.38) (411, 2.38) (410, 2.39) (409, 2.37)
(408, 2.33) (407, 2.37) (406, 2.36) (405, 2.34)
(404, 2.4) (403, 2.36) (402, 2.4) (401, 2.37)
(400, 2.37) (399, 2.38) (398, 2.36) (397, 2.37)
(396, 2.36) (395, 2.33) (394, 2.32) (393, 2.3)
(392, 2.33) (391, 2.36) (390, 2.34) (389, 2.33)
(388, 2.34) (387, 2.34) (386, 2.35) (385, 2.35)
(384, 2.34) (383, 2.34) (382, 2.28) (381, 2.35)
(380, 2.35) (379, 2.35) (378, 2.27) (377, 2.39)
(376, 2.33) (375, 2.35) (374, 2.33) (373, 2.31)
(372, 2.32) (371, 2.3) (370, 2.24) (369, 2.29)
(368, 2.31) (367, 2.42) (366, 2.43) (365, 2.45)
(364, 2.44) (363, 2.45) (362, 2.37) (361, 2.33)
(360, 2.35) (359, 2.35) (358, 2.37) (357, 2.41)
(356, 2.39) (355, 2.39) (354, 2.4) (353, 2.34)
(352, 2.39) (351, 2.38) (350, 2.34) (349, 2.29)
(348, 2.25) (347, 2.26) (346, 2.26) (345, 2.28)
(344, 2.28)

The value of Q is 2.41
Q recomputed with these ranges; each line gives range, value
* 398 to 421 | 2.37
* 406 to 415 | 2.38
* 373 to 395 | 2.33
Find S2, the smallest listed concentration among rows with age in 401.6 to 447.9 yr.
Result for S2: 2.28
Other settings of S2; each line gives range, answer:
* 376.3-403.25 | 2.27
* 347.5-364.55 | 2.25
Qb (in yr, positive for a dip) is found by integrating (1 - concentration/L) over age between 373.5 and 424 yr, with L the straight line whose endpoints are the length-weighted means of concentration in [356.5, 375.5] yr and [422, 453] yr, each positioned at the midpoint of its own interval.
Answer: 1.01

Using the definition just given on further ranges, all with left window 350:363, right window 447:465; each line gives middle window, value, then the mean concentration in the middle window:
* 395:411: 0.4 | 2.37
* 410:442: 0.7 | 2.41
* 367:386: 0.6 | 2.33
